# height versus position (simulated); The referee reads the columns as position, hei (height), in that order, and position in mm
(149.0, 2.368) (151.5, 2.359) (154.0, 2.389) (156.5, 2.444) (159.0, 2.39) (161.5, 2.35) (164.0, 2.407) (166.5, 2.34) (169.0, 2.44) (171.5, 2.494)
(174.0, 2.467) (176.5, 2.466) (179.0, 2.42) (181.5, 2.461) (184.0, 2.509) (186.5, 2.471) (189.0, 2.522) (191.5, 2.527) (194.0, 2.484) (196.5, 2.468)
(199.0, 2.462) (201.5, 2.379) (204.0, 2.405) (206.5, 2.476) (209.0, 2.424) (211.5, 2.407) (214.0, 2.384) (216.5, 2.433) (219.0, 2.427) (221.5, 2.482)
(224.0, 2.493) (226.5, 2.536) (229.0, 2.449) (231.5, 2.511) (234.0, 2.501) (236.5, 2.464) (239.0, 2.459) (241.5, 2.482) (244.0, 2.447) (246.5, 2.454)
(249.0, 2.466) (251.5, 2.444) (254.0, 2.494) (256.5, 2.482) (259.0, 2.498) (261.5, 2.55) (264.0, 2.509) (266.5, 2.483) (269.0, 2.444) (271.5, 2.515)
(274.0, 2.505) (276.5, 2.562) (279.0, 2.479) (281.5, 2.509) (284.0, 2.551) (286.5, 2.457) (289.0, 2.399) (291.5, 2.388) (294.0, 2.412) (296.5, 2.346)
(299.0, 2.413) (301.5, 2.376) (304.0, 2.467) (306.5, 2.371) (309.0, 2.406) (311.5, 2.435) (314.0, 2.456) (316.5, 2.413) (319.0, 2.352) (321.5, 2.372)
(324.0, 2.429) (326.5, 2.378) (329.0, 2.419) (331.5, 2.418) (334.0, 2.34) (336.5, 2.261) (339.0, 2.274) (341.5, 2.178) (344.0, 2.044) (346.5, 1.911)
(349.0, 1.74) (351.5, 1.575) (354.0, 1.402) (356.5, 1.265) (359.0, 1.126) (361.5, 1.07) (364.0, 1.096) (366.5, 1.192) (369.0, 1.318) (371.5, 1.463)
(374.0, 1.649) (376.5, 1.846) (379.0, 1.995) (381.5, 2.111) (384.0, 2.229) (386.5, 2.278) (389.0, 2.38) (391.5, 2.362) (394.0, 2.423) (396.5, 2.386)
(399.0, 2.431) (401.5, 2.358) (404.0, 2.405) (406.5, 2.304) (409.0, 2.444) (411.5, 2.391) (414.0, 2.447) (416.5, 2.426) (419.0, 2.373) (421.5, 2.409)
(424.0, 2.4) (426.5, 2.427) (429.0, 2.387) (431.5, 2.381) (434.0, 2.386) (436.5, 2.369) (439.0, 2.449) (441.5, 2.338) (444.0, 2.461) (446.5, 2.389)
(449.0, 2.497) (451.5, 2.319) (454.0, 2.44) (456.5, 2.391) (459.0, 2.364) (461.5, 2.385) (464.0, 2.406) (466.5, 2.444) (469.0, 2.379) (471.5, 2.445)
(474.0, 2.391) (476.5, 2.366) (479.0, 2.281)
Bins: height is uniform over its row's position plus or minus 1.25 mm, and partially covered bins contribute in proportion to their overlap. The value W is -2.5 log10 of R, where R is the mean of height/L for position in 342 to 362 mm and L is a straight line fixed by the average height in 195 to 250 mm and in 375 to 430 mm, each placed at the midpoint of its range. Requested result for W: 0.452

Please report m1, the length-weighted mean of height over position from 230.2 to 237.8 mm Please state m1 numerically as 2.49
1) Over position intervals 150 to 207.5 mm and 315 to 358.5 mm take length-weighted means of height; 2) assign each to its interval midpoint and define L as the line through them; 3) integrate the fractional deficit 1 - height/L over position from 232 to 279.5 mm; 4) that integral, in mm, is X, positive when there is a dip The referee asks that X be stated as -4.6 mm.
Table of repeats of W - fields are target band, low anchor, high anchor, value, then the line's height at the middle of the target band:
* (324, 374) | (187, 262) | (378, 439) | 0.32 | 2.39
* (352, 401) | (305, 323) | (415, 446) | 0.32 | 2.4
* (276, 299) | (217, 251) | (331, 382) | -0.15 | 2.14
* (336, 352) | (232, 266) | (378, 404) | 0.18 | 2.36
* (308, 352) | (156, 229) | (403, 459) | 0.08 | 2.42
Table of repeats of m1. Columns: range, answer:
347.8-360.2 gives 1.42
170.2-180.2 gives 2.46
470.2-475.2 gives 2.42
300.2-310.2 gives 2.41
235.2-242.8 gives 2.47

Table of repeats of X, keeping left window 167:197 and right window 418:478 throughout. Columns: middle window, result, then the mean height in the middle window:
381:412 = 0.8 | 2.35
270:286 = -0.4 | 2.52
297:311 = 0.2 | 2.4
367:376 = 3.5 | 1.48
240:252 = 0.0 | 2.46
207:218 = 0.2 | 2.42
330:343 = 0.7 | 2.29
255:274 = -0.4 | 2.5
